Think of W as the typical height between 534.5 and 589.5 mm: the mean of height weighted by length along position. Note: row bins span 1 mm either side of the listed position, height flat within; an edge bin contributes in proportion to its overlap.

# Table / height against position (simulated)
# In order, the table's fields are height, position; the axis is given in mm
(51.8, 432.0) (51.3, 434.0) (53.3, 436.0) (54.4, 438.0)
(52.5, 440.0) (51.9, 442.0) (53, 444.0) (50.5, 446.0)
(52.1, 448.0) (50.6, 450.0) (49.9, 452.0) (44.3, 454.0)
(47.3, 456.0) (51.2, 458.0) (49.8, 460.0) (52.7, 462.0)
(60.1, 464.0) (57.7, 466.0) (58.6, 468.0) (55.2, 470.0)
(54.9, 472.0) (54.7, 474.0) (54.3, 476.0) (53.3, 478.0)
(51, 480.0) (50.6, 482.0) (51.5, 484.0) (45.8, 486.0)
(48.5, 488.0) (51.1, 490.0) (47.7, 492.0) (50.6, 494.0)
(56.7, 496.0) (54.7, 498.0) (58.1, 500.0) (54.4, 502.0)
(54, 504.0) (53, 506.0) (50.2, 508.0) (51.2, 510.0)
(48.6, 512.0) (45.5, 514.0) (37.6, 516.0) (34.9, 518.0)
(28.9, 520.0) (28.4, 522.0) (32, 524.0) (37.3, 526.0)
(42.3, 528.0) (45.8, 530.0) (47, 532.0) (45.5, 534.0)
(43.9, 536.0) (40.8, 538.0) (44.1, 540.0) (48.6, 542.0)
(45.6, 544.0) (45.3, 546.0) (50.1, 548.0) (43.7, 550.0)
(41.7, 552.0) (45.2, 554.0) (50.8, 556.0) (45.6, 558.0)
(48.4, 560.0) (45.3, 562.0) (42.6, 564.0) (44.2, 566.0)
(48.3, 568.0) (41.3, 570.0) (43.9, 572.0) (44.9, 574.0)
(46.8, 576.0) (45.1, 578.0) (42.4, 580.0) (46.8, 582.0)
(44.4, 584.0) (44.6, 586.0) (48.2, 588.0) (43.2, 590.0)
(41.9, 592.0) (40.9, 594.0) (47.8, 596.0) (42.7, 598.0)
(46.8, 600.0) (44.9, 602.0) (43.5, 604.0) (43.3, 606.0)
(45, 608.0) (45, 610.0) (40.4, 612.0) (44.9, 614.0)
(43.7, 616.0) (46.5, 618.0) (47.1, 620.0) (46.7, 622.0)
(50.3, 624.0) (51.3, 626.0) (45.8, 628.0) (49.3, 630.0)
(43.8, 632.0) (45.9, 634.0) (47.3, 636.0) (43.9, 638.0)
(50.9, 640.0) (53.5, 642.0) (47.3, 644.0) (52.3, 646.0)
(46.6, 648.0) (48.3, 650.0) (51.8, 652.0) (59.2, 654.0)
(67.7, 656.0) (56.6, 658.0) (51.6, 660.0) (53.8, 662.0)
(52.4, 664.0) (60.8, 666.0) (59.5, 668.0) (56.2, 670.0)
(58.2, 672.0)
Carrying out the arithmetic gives 45.3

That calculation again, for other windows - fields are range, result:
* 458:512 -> 53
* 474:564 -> 46.6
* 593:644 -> 46.1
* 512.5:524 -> 35.4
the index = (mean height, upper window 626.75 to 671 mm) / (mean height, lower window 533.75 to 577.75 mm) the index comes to 1.1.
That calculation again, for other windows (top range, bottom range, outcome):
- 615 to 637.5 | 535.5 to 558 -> 1.03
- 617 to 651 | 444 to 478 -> 0.91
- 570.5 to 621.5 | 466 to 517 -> 0.86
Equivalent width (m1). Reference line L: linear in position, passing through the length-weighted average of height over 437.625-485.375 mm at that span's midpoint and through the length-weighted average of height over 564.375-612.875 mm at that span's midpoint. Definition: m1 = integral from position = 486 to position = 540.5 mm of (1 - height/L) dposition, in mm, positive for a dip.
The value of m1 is 4.0 mm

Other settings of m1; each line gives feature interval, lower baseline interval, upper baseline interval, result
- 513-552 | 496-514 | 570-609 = 6.7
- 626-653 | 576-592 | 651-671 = 2.7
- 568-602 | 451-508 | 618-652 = 3.4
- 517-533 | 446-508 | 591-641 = 4.1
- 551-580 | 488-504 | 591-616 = 1.2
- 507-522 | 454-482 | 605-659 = 3.1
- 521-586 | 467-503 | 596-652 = 7.5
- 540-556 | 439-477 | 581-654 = 1.1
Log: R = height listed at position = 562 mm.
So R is 45.3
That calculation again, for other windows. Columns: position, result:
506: 53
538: 40.8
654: 59.2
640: 50.9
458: 51.2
